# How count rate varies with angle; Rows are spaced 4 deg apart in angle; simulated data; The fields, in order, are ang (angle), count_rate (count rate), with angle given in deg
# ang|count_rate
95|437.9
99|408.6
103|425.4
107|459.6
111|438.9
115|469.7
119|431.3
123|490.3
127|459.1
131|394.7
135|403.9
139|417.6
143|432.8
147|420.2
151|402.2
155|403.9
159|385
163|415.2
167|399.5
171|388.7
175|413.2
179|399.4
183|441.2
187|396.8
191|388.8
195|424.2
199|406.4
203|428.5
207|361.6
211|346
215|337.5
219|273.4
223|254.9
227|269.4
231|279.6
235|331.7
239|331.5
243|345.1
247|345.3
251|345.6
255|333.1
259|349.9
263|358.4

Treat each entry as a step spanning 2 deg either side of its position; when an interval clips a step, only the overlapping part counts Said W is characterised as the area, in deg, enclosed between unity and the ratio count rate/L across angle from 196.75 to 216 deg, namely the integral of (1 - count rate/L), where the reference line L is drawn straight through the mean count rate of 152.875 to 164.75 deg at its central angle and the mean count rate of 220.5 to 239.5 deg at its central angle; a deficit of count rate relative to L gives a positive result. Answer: -3.0 deg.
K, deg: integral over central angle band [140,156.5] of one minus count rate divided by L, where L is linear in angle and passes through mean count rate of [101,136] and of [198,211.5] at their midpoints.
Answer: 0.3 deg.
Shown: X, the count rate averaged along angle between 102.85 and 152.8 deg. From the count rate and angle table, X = 435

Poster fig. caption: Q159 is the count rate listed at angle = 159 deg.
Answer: 385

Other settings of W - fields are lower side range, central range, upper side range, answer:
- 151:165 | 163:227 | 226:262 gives -0.7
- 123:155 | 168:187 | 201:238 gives -1.8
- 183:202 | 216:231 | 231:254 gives 3.7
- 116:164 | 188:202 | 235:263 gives -0.9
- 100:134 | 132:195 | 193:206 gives 3.0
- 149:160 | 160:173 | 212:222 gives -0.7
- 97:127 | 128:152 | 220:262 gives 0.3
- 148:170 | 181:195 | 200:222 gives -1.5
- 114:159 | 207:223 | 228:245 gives 1.2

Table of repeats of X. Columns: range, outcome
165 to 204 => 408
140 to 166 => 410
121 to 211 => 411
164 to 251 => 360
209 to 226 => 301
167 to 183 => 405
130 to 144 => 412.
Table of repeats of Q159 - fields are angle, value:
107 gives 459.6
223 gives 254.9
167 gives 399.5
